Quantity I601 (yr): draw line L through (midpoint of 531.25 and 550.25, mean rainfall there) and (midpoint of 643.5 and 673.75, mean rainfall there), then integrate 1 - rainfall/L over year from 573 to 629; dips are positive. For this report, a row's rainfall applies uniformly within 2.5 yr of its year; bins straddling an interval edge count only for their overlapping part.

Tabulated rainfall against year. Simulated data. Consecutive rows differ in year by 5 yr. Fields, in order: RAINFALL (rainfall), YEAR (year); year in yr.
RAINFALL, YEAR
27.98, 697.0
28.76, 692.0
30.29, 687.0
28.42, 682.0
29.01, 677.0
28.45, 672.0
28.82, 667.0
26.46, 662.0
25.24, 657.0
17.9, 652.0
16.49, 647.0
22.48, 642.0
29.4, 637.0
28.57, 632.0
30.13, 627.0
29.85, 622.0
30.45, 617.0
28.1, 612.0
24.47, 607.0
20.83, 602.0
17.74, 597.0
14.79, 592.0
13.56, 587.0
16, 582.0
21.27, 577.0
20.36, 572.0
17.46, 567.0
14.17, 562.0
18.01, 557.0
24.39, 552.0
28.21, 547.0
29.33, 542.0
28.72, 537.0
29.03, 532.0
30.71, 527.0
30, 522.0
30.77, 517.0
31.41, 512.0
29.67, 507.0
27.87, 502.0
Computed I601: 7.8 yr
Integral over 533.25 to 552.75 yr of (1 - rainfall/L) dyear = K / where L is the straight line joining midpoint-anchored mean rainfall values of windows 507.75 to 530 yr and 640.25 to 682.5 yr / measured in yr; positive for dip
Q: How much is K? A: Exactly 1.0 yr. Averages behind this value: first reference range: 30.6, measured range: 28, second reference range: 24.7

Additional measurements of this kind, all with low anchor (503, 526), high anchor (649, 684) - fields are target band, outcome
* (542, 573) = 8.53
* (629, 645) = 0.23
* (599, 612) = 2.01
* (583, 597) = 6.56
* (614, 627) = -1.26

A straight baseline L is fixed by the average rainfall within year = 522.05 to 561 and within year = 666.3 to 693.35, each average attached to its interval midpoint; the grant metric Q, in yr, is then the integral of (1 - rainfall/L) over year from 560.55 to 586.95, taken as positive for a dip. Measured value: 9.3 yr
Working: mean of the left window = 26.6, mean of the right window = 29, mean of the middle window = 17.6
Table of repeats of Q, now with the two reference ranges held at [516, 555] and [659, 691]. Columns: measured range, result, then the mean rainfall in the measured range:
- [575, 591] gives 6.7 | 16.6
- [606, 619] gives 0.3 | 27.9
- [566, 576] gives 3.2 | 19.5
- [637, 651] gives 3.7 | 21.1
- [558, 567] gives 4.1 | 15.7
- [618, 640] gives -0.6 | 29.4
